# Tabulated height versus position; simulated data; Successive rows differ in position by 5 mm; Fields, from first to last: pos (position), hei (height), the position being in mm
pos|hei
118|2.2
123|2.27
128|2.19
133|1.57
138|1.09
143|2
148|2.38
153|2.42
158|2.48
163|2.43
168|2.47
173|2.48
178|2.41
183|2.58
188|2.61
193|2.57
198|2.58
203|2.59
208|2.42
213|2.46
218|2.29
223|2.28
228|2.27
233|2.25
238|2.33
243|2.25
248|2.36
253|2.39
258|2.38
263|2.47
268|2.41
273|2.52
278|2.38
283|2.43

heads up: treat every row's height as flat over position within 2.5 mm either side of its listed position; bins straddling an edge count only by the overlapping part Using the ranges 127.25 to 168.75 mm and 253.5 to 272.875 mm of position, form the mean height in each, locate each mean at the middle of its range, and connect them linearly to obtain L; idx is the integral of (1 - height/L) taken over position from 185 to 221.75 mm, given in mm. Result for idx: -3.9 mm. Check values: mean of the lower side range 2.1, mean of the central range 2.5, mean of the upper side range 2.43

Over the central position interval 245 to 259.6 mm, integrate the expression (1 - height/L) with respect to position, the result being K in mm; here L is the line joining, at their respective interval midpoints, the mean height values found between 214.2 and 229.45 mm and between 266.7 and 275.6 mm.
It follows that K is 0.2 mm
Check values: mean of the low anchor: 2.3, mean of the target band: 2.37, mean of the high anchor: 2.47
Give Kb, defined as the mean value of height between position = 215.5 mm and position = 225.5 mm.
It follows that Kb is 2.28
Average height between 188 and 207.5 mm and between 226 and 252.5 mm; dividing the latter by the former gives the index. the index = 0.90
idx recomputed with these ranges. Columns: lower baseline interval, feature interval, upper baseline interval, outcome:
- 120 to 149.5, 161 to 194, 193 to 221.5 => -3.9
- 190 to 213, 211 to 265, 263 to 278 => 3.3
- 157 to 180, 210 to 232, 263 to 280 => 1.1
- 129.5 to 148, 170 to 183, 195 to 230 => -2.5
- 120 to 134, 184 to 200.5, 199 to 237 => -2.2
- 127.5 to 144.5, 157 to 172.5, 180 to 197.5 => -2.2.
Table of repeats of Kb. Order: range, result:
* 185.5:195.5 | 2.59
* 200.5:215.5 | 2.49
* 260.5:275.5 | 2.47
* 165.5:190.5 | 2.51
